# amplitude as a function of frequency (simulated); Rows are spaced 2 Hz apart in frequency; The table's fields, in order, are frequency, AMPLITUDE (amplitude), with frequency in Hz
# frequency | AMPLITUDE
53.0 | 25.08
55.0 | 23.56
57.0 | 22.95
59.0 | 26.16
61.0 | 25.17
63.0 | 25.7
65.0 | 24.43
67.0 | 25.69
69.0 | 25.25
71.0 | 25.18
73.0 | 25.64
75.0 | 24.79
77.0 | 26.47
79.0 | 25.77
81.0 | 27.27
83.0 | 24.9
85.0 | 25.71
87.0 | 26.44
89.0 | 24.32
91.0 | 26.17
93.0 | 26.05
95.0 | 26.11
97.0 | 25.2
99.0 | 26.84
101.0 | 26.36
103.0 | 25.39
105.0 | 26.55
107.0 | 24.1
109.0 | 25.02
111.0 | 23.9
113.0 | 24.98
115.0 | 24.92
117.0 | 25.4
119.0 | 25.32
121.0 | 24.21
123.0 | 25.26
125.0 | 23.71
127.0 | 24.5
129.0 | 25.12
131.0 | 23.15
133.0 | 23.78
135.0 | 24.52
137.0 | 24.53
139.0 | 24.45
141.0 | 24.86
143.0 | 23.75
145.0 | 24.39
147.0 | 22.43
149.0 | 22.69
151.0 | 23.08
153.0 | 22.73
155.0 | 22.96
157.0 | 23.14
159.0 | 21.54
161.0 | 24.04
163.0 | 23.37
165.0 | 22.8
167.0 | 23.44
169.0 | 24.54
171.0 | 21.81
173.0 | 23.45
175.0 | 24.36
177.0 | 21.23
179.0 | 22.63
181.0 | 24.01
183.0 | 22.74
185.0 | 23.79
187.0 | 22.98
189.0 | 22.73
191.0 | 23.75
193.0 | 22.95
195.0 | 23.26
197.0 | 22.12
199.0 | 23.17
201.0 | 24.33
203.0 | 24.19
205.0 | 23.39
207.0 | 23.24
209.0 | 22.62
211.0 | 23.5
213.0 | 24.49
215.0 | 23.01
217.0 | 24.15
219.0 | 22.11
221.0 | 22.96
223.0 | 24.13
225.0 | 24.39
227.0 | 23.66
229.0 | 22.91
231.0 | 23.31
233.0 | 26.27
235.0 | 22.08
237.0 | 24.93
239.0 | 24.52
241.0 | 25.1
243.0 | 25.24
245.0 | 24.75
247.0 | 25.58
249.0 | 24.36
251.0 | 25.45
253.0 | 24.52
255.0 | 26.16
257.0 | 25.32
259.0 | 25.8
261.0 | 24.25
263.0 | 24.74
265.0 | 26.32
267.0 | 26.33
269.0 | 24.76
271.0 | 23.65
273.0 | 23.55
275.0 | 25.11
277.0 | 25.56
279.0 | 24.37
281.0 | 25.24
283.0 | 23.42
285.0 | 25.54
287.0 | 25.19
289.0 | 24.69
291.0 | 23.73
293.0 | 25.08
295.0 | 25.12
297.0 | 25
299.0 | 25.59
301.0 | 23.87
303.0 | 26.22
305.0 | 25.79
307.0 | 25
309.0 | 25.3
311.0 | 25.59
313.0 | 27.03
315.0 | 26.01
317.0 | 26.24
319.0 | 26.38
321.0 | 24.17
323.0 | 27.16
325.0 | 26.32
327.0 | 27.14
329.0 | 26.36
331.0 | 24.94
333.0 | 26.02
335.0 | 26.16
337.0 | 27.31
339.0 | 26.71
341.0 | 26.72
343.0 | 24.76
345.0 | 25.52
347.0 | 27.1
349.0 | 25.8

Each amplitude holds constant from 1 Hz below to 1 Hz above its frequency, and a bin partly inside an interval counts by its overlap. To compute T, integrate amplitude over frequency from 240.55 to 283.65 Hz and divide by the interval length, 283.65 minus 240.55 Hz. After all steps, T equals 25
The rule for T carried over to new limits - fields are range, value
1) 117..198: 23.5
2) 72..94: 25.8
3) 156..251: 23.6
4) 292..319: 25.6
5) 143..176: 23.2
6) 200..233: 23.6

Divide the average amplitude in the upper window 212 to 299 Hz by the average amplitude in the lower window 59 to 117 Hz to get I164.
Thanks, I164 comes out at 0.96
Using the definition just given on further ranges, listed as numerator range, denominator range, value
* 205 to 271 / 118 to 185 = 1.03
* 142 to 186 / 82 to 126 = 0.91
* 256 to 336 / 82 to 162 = 1.03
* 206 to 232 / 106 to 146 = 0.96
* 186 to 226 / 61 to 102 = 0.91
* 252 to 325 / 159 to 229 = 1.08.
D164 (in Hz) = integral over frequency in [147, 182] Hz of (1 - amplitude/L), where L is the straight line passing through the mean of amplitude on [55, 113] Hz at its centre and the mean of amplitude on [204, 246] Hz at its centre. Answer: 2.1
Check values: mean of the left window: 25.4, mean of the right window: 23.8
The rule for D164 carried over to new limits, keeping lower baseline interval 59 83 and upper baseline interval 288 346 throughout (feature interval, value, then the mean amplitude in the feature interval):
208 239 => 2.4 Hz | 23.7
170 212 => 4.1 Hz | 23.2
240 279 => 0.9 Hz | 25.1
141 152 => 0.9 Hz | 23.4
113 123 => 0.2 Hz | 25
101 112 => 0.2 Hz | 25.1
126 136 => 0.5 Hz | 24.2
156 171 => 1.4 Hz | 23.2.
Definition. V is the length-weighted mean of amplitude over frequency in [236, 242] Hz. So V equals 24.9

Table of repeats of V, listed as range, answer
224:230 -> 23.7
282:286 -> 24.5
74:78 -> 25.6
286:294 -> 24.7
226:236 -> 23.6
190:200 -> 23.1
